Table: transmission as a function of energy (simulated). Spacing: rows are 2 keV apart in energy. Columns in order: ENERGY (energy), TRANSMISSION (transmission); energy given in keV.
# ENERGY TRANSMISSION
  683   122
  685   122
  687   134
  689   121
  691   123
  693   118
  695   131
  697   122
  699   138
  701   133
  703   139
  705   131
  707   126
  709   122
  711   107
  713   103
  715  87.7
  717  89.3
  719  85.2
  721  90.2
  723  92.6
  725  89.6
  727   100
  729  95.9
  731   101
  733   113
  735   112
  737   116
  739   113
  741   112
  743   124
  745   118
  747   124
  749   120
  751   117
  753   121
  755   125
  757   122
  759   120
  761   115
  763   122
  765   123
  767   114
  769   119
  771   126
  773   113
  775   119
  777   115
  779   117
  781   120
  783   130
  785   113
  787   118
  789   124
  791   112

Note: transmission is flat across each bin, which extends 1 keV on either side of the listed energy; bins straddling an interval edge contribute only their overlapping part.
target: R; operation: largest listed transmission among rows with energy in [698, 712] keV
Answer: 139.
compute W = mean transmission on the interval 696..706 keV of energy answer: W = 133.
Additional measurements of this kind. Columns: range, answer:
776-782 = 117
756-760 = 121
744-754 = 120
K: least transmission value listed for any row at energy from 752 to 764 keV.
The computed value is 115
